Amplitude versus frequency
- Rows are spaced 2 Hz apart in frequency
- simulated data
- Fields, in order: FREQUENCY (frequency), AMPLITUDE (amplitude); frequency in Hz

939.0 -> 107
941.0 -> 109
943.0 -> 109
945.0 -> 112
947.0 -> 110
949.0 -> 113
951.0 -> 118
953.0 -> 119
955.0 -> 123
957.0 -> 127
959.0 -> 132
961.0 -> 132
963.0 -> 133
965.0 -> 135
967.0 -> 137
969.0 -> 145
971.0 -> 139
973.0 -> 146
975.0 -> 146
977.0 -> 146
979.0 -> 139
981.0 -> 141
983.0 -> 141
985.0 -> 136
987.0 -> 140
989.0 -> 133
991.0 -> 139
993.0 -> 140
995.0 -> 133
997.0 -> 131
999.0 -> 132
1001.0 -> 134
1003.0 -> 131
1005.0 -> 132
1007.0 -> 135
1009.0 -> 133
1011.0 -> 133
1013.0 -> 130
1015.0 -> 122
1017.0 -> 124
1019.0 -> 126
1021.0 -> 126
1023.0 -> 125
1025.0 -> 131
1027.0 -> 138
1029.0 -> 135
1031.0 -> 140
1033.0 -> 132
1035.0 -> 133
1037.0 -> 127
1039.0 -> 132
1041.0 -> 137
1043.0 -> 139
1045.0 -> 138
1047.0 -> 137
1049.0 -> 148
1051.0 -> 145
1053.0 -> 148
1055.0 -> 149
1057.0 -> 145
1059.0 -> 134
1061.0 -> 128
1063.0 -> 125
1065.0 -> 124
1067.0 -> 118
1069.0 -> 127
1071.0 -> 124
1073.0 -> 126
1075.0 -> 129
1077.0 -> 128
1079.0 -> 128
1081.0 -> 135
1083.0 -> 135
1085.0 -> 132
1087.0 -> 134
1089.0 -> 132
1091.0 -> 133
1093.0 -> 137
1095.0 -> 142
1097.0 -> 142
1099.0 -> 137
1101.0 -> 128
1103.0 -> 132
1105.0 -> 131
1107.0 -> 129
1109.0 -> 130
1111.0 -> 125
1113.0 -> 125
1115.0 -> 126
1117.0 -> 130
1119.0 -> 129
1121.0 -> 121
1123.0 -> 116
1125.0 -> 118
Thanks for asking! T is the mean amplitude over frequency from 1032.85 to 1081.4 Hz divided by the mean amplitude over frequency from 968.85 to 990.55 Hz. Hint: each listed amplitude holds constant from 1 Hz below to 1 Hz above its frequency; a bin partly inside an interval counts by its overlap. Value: 0.95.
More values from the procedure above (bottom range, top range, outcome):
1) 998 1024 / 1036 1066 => 1.06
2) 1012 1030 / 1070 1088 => 1.01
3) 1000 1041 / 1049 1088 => 1.01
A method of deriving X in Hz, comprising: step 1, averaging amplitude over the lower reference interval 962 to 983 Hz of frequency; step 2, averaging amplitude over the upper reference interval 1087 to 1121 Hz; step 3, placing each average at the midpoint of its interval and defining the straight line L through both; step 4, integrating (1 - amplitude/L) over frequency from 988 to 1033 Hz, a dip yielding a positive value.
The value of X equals 2.0 Hz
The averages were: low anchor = 141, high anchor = 132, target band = 132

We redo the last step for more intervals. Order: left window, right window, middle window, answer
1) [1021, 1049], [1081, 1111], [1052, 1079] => 0.59 Hz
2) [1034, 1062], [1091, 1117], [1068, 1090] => 0.80 Hz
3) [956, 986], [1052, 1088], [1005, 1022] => 0.83 Hz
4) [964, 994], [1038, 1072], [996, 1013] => 0.74 Hz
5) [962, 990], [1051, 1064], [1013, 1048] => 1.82 Hz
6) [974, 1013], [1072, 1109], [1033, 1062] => -0.86 Hz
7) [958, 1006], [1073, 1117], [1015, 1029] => 0.71 Hz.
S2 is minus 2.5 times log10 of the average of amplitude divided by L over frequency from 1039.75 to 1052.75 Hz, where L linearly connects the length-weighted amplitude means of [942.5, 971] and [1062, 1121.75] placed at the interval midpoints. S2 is -0.10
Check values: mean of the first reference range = 125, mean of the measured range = 141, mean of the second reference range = 130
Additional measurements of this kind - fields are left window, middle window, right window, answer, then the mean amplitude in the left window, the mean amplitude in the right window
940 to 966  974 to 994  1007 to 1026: -0.13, 121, 128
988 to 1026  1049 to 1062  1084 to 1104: -0.07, 131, 135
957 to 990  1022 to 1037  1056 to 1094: 0.01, 138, 130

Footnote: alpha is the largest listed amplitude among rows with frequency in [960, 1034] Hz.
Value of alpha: 146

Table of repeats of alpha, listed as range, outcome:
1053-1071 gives 149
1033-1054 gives 148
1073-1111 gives 142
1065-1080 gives 129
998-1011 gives 135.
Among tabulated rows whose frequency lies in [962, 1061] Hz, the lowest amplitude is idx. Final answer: 122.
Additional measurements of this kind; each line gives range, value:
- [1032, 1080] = 118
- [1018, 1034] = 125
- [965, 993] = 133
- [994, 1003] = 131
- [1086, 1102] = 128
